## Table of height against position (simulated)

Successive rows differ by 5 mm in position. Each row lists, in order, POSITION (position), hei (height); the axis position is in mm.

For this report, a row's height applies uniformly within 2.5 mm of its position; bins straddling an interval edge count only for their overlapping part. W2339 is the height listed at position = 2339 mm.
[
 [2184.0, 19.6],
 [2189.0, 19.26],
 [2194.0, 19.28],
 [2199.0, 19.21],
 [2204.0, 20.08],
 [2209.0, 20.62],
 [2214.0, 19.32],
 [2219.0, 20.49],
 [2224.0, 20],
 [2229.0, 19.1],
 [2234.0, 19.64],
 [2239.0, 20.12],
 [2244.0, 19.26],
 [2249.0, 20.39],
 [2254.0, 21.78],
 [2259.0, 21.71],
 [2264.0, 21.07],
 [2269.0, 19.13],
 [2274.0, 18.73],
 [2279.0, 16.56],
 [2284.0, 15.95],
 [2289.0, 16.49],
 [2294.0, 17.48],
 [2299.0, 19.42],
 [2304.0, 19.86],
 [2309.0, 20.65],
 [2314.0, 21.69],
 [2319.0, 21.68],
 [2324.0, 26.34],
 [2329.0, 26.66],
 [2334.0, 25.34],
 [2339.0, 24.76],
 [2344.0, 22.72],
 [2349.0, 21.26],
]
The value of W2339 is 24.76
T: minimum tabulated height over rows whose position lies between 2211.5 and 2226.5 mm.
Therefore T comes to 19.32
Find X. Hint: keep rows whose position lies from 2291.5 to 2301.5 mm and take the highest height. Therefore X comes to 19.42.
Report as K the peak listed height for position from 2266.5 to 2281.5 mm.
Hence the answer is 19.13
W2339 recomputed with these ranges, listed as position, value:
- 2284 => 15.95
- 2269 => 19.13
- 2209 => 20.62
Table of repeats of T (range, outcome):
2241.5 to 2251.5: 19.26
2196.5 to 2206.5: 19.21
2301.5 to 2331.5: 19.86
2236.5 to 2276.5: 18.73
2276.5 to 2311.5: 15.95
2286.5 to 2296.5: 16.49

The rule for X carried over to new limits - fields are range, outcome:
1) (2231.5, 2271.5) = 21.78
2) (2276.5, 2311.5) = 20.65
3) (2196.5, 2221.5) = 20.62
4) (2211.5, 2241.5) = 20.49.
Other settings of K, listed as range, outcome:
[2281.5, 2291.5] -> 16.49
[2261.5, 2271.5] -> 21.07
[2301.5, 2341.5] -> 26.66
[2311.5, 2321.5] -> 21.69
